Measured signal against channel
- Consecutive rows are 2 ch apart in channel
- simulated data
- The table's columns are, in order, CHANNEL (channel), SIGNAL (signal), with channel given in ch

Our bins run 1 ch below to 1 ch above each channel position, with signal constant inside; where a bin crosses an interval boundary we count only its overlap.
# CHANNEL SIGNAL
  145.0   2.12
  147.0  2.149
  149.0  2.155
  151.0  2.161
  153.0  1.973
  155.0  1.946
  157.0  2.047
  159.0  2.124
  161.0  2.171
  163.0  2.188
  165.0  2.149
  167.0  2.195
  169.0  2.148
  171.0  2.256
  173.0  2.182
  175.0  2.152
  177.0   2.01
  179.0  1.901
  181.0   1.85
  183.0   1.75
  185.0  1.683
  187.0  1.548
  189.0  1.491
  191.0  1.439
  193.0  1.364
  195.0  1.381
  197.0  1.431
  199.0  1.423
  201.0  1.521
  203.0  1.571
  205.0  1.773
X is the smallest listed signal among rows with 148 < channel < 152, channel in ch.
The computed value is 2.155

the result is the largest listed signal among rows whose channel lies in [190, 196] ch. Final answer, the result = 1.439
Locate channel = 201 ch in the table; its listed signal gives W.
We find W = 1.521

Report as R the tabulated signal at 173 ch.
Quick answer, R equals 2.182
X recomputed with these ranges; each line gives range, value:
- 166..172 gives 2.148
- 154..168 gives 1.946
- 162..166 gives 2.149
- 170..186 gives 1.683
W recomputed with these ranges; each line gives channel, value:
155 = 1.946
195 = 1.381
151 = 2.161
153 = 1.973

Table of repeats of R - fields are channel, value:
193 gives 1.364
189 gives 1.491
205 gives 1.773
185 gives 1.683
